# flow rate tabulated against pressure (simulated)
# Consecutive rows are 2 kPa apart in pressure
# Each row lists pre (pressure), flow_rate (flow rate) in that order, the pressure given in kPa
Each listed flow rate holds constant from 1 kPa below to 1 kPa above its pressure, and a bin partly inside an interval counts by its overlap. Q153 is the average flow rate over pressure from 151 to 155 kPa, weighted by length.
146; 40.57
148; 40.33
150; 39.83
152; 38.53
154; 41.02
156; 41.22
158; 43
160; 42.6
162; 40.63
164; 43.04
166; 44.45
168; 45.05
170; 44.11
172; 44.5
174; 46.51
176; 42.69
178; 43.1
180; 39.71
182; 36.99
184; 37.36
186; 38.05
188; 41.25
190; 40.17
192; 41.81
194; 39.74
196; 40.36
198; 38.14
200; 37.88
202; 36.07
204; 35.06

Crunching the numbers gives 39.8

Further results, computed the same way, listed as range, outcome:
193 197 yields 40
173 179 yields 44.1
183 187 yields 37.7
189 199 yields 40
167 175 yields 45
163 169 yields 44.2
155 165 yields 42.1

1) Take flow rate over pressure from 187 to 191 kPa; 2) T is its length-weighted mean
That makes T 40.7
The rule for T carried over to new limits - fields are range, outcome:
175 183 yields 40.6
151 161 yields 41.3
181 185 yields 37.2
